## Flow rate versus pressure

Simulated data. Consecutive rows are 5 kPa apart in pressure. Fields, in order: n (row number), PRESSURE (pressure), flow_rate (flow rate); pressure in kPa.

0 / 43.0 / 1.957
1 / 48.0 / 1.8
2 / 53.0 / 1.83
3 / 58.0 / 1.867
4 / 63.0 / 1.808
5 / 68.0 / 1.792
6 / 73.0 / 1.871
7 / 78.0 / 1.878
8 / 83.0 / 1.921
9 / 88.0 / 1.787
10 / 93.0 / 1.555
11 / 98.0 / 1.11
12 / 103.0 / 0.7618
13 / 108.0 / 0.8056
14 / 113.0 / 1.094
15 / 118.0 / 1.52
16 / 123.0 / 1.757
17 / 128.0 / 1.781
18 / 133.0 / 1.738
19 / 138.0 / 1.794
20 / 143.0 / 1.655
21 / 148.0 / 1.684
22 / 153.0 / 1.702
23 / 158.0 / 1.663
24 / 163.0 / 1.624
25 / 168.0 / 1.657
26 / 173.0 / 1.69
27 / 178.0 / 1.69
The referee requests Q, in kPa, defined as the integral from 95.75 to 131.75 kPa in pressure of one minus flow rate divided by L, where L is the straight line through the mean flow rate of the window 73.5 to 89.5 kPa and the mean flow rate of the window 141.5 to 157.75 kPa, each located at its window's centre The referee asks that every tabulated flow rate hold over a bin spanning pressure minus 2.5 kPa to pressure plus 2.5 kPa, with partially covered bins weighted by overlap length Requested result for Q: 10.0 kPa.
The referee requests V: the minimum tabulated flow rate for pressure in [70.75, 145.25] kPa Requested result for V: 0.7618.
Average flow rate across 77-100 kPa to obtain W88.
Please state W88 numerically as 1.65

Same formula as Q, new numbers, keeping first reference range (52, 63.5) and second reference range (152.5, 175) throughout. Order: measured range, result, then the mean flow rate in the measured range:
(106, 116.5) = 4.4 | 1.01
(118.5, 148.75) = -0.2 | 1.72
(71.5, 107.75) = 5.9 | 1.5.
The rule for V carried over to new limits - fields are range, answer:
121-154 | 1.655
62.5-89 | 1.787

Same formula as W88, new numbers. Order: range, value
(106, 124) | 1.27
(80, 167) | 1.53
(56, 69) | 1.82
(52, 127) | 1.56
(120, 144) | 1.75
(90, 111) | 1.08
